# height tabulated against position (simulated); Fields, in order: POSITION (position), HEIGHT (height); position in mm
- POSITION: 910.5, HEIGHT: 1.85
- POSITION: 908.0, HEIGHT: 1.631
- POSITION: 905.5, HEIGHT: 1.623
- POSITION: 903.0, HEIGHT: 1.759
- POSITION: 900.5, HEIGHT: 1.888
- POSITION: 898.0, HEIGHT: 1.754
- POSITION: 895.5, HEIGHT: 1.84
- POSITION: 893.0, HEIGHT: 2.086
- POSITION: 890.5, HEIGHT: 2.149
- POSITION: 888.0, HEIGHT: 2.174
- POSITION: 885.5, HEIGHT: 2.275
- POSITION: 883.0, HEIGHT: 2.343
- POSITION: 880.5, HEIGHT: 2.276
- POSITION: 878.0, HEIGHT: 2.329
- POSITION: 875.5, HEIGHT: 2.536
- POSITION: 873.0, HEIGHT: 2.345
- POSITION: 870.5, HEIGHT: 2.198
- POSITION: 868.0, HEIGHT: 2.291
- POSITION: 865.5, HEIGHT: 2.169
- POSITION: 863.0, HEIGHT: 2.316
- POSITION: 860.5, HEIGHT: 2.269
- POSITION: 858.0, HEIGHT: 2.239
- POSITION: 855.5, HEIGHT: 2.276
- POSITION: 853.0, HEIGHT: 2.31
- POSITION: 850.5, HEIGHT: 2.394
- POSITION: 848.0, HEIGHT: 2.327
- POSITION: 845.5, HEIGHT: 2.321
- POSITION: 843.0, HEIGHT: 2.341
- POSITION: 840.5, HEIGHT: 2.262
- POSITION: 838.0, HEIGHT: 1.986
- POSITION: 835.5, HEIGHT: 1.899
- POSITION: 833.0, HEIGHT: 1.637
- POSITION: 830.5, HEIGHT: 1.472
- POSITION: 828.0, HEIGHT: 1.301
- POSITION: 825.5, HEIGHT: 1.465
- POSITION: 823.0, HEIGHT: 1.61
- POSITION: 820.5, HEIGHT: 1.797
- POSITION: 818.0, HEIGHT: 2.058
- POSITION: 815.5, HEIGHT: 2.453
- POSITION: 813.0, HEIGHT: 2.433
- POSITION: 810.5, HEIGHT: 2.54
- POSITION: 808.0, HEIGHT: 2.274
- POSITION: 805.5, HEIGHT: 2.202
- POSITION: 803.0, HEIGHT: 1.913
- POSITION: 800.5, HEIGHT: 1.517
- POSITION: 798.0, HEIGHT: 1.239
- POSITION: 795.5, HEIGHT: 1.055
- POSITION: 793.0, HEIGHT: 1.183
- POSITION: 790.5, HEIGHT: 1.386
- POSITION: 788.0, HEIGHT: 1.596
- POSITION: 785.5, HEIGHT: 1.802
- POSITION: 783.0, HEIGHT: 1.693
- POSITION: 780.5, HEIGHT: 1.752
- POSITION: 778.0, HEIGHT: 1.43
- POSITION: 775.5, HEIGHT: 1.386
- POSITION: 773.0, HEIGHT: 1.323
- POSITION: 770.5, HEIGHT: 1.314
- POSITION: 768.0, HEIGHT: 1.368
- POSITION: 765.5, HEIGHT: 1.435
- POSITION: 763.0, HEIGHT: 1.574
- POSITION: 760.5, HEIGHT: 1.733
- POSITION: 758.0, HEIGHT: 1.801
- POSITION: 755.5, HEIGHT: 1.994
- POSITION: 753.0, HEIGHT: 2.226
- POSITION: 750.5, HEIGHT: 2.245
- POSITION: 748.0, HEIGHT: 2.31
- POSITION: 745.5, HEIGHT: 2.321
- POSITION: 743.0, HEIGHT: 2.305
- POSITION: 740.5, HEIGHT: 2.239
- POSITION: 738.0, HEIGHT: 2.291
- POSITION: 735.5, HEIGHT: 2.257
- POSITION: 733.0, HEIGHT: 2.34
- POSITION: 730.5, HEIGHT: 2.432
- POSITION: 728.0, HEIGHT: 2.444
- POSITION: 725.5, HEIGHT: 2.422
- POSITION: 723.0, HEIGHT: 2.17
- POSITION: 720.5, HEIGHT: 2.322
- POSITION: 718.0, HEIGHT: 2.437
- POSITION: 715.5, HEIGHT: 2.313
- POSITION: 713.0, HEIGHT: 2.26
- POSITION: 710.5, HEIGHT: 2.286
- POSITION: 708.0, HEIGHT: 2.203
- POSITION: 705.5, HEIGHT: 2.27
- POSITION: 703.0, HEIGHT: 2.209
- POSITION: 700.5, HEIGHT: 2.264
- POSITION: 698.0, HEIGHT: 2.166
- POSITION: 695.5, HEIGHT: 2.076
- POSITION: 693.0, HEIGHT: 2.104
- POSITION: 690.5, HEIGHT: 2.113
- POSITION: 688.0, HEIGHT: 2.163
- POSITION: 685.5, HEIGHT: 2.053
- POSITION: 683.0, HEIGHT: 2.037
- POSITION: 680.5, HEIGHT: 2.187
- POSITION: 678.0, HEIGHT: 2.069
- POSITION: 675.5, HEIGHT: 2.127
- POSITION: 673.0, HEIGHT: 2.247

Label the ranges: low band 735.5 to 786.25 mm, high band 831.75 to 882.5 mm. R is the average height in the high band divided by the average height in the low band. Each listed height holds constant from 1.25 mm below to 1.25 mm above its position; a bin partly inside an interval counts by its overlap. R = 1.2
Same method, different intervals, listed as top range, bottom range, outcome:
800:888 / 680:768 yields 0.99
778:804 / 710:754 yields 0.65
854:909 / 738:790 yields 1.18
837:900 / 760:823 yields 1.31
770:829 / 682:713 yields 0.79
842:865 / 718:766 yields 1.06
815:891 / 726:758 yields 0.93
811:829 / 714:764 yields 0.86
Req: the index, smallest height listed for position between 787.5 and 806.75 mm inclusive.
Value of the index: 1.055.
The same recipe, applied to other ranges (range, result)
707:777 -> 1.314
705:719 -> 2.203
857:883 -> 2.169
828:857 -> 1.301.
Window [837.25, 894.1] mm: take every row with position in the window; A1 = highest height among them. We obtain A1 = 2.536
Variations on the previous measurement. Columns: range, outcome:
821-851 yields 2.394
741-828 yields 2.54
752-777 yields 2.226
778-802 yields 1.802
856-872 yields 2.316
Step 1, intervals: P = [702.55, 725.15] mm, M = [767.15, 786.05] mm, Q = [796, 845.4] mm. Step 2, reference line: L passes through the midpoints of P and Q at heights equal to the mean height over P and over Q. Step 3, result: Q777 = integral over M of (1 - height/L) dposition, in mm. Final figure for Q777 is 5.2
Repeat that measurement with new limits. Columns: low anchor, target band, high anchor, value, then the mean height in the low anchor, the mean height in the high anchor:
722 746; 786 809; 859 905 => 6.7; 2.32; 2.16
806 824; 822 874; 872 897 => 3.2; 2.18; 2.23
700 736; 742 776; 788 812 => 3.4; 2.31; 1.7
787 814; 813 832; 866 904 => 0.7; 1.75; 2.15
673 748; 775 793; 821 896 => 5.1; 2.24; 2.11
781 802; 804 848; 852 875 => -4.4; 1.45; 2.28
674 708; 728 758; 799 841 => -3.0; 2.14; 1.92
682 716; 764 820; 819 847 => 6.7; 2.18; 1.83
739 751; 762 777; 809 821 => 5.8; 2.29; 2.29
